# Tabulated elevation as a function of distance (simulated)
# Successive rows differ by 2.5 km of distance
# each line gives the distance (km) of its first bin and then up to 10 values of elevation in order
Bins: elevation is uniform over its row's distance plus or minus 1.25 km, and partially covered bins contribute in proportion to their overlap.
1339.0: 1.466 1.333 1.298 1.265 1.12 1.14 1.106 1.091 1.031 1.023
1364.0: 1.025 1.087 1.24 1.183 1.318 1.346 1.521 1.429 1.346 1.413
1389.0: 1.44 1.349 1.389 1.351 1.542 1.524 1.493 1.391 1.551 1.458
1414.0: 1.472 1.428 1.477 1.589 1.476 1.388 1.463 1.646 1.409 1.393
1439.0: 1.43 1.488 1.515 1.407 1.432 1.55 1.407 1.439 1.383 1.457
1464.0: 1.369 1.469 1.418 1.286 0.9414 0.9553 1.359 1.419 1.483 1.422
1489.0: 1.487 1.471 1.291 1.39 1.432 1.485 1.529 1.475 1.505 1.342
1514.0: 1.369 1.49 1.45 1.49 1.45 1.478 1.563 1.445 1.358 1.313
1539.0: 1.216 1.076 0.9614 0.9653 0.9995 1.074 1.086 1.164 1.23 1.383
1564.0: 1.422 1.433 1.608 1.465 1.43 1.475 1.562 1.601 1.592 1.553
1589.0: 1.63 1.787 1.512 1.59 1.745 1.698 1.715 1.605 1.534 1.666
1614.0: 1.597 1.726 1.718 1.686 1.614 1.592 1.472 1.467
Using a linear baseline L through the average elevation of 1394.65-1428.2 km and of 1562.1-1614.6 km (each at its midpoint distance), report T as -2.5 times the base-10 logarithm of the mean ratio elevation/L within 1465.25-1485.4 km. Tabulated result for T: 0.17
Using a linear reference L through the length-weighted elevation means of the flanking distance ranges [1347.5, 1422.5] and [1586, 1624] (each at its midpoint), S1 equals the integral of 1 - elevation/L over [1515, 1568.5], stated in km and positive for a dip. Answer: 9.1 km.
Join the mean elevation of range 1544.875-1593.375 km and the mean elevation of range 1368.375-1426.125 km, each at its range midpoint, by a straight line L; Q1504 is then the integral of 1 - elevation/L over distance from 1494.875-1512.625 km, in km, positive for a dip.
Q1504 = -0.6 km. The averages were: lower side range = 1.42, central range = 1.45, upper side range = 1.39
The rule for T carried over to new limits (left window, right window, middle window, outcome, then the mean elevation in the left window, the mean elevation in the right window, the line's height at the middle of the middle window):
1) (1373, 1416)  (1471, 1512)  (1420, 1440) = -0.05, 1.43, 1.37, 1.41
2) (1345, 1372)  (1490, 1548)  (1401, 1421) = -0.22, 1.12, 1.37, 1.2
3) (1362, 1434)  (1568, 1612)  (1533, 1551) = 0.35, 1.4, 1.6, 1.55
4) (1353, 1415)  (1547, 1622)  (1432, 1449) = -0.06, 1.33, 1.5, 1.38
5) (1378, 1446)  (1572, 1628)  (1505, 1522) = 0.07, 1.46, 1.62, 1.54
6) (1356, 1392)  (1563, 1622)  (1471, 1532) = 0.04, 1.26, 1.6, 1.46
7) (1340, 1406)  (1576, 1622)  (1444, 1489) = 0.04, 1.29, 1.63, 1.43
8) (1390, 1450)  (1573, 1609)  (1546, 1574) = 0.23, 1.46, 1.61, 1.58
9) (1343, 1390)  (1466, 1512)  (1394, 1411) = -0.15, 1.23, 1.38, 1.27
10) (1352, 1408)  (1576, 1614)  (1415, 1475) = -0.03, 1.3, 1.62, 1.4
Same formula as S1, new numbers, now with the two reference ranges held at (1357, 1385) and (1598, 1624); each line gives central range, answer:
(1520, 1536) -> 0.6 km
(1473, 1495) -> 1.8 km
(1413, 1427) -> -1.7 km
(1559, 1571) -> 1.1 km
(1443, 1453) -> -0.8 km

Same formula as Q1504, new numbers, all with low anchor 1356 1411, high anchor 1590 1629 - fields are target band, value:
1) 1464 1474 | 0.8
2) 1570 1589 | 0.8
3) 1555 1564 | 1.7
